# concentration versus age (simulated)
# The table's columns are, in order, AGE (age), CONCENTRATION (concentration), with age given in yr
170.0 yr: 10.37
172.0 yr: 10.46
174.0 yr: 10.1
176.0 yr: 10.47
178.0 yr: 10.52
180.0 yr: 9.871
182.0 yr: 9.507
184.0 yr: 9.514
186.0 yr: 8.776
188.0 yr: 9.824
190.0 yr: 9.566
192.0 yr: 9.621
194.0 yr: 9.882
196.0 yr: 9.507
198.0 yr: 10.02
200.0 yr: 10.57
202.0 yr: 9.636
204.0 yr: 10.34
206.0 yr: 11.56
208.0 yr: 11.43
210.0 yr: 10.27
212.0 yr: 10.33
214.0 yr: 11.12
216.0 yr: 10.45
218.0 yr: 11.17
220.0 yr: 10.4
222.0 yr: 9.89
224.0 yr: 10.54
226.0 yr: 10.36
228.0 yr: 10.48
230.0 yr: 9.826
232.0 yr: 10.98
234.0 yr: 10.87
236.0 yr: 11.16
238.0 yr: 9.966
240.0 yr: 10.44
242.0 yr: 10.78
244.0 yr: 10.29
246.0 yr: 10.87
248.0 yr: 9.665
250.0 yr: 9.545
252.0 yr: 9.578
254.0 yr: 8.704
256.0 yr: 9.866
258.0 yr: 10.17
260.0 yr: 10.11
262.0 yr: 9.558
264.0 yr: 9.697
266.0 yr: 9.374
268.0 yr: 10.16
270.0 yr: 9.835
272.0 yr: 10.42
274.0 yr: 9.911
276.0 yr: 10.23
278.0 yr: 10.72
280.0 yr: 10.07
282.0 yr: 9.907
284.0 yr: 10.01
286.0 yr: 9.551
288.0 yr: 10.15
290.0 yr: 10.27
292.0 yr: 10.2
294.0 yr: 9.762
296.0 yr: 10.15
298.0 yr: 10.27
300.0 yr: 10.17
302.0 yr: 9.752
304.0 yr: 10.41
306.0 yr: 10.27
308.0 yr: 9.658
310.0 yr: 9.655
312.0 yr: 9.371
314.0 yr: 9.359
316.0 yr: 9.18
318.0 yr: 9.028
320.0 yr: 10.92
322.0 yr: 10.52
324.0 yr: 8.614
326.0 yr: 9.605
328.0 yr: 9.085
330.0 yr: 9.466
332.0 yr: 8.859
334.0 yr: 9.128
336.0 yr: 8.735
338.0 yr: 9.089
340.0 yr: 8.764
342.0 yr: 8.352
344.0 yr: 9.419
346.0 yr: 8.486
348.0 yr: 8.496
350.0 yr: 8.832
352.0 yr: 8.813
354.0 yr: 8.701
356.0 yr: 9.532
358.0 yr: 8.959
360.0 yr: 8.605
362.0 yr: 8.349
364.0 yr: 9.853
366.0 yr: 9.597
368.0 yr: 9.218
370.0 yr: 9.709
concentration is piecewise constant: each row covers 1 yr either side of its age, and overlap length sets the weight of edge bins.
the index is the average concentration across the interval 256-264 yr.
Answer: 9.9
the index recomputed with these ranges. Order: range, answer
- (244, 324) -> 9.91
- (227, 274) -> 10.1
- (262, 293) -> 10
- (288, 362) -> 9.4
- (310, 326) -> 9.58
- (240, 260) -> 9.97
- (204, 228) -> 10.7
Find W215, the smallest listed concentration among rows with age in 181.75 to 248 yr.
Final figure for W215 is 8.776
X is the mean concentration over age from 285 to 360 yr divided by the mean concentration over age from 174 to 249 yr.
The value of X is 0.9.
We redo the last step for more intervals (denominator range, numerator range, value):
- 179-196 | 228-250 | 1.09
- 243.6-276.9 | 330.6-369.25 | 0.91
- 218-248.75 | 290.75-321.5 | 0.95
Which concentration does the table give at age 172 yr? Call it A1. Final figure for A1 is 10.46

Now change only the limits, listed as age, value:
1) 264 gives 9.697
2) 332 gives 8.859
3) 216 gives 10.45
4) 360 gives 8.605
